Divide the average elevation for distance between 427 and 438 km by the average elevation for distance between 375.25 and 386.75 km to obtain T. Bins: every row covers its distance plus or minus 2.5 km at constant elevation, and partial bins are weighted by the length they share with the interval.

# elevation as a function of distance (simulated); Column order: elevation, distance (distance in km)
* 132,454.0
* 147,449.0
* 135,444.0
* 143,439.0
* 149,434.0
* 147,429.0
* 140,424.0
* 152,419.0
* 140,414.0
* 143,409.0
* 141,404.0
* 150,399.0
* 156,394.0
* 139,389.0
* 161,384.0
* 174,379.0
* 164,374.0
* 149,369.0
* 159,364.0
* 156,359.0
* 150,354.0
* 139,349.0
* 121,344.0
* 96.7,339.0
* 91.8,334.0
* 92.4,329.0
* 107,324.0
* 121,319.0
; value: 0.9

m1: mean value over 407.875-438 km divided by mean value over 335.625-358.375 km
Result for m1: 1.1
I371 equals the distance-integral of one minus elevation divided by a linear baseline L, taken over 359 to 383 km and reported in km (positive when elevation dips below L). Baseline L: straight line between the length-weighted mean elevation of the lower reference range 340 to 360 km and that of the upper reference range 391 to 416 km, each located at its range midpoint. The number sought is -3.5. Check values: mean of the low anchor 137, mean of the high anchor 146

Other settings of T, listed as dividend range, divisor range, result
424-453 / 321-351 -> 1.33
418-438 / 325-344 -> 1.49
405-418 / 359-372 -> 0.92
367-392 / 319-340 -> 1.58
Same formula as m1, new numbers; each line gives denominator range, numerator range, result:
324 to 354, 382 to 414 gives 1.32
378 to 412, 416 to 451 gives 0.96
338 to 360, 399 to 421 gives 1.08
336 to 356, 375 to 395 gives 1.26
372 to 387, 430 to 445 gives 0.87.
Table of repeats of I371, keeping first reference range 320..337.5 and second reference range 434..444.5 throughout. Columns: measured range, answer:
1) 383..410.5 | -4.9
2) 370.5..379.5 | -3.7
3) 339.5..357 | -4.2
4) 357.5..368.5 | -4.3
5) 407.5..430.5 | -1.7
